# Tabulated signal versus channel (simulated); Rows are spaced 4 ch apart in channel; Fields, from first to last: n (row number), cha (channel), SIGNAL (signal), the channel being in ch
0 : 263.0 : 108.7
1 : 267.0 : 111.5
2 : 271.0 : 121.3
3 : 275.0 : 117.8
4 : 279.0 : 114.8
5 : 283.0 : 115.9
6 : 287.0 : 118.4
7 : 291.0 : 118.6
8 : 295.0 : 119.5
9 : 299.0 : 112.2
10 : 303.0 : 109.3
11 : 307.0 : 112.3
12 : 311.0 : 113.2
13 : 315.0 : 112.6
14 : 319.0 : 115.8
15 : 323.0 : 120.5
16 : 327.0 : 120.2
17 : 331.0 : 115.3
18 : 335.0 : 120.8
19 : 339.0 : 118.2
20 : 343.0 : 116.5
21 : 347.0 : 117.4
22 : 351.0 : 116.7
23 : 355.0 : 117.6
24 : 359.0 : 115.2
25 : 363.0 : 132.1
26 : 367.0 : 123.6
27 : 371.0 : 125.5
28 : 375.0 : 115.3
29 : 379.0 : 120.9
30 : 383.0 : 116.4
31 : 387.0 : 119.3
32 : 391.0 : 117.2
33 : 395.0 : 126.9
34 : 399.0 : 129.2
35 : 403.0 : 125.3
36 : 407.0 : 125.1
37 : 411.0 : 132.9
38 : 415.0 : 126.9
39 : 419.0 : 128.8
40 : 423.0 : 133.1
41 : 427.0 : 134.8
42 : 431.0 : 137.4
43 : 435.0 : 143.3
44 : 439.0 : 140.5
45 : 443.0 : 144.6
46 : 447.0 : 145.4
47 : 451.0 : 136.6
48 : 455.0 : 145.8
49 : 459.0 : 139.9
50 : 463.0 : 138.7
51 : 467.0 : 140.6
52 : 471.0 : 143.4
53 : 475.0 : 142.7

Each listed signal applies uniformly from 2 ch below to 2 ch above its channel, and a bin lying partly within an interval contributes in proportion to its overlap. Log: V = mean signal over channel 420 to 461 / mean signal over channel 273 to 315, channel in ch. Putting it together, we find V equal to 1.22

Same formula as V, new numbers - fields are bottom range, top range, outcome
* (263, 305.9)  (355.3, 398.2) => 1.05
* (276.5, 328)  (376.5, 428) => 1.09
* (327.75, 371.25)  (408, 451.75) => 1.14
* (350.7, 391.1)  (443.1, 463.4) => 1.18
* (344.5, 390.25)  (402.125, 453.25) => 1.13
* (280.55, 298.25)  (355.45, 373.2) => 1.05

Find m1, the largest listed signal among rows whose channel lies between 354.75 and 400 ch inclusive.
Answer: 132.1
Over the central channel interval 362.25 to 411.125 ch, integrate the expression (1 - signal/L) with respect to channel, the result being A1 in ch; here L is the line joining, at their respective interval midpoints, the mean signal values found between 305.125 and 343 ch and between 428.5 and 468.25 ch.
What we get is 2.2 ch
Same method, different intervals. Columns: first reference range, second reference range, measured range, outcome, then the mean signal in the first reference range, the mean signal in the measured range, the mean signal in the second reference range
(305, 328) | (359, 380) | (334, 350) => 0.14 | 116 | 118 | 123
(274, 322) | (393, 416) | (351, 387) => 0.88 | 115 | 121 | 128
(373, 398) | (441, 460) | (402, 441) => -0.17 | 120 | 133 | 143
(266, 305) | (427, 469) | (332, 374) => 2.09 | 116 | 120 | 141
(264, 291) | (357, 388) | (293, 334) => 1.04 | 116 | 115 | 121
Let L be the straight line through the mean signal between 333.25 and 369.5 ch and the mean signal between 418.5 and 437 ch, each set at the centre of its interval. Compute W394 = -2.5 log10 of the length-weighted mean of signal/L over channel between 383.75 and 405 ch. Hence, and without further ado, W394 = 0.05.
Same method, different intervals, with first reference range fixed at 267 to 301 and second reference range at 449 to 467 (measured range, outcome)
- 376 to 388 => 0.10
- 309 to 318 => 0.07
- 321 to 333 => 0.04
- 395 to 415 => 0.04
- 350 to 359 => 0.09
